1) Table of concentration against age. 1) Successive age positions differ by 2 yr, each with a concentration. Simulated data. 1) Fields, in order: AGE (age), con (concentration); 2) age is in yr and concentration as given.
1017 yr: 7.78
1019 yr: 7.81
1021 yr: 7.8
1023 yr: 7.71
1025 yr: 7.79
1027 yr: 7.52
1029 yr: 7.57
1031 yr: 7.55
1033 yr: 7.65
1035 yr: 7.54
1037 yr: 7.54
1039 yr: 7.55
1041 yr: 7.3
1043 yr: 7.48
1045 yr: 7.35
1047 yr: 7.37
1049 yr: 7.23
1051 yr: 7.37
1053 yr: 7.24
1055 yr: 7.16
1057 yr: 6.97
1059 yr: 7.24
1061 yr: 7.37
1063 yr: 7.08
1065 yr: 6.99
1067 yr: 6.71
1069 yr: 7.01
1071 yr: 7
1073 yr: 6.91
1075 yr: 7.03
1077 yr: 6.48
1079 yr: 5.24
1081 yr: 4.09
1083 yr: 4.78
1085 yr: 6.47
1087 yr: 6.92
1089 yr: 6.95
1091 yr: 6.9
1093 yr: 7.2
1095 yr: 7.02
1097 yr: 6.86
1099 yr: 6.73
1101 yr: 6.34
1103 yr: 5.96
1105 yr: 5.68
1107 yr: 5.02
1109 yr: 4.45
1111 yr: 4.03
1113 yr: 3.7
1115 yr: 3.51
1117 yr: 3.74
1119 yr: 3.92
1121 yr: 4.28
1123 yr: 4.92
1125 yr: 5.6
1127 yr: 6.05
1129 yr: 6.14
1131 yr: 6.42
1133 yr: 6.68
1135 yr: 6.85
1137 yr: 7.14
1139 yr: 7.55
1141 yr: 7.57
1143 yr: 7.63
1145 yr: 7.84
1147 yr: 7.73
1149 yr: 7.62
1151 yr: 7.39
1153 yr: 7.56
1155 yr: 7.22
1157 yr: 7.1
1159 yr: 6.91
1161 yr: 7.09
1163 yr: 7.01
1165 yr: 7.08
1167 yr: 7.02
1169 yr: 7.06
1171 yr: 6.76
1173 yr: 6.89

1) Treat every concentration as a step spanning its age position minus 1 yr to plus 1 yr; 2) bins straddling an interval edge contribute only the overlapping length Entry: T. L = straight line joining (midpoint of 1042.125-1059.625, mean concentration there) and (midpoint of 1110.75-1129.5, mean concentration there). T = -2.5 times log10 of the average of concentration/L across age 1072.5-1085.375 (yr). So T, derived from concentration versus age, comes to 0.07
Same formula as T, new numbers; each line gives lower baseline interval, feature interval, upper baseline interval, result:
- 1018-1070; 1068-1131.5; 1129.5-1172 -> 0.26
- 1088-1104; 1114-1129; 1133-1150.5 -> 0.46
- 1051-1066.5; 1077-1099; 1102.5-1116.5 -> -0.13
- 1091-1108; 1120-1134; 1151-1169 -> 0.18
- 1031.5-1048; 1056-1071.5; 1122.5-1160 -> 0.05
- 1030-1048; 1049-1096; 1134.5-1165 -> 0.11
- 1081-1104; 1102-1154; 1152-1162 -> 0.16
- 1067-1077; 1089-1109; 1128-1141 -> 0.09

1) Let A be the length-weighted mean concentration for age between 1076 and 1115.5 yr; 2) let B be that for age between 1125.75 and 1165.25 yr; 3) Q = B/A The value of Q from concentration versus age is 1.24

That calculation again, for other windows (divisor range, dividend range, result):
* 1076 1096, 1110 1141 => 0.88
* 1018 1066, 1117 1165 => 0.90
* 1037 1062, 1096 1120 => 0.68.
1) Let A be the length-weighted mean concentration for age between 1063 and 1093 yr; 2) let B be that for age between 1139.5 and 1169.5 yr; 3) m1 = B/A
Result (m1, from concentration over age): 1.1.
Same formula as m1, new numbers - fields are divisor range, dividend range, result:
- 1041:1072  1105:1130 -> 0.65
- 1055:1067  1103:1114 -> 0.66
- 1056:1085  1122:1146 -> 1.03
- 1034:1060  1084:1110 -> 0.87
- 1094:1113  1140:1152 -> 1.34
